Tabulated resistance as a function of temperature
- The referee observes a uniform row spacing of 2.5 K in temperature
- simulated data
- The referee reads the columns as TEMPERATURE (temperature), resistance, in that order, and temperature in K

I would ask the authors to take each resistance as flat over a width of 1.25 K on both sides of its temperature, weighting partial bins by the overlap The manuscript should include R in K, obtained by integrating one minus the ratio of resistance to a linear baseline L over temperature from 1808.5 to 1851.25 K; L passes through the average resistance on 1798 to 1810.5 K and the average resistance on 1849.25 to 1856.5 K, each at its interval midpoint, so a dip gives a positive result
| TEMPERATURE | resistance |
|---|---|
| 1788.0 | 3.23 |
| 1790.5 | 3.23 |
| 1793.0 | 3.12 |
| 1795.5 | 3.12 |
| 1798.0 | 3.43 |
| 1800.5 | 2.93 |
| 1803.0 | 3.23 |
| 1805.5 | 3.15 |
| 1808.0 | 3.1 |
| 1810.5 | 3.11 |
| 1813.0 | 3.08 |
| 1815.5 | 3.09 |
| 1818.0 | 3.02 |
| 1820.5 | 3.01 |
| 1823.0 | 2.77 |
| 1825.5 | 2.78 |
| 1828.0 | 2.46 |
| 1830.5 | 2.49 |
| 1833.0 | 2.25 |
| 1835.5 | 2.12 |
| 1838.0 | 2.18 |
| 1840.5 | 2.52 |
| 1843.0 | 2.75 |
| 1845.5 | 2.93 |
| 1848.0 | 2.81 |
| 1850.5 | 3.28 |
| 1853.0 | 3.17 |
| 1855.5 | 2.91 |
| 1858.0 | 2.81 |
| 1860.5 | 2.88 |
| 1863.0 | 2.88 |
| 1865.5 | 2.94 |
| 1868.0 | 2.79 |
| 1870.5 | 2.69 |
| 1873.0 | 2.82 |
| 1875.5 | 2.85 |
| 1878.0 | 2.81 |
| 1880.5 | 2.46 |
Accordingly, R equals 5.29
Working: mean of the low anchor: 3.14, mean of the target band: 2.74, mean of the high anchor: 3.13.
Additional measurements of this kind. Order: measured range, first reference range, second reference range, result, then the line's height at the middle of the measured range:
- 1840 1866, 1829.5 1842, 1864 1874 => -3.4 K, 2.57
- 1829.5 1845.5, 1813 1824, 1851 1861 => 3.0 K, 2.98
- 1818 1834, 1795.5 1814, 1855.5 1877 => 2.0 K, 3.04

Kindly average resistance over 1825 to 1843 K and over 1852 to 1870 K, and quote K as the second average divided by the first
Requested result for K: 1.20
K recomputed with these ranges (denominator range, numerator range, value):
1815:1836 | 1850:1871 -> 1.10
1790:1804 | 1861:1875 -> 0.89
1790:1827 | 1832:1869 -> 0.90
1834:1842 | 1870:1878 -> 1.22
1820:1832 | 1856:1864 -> 1.07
